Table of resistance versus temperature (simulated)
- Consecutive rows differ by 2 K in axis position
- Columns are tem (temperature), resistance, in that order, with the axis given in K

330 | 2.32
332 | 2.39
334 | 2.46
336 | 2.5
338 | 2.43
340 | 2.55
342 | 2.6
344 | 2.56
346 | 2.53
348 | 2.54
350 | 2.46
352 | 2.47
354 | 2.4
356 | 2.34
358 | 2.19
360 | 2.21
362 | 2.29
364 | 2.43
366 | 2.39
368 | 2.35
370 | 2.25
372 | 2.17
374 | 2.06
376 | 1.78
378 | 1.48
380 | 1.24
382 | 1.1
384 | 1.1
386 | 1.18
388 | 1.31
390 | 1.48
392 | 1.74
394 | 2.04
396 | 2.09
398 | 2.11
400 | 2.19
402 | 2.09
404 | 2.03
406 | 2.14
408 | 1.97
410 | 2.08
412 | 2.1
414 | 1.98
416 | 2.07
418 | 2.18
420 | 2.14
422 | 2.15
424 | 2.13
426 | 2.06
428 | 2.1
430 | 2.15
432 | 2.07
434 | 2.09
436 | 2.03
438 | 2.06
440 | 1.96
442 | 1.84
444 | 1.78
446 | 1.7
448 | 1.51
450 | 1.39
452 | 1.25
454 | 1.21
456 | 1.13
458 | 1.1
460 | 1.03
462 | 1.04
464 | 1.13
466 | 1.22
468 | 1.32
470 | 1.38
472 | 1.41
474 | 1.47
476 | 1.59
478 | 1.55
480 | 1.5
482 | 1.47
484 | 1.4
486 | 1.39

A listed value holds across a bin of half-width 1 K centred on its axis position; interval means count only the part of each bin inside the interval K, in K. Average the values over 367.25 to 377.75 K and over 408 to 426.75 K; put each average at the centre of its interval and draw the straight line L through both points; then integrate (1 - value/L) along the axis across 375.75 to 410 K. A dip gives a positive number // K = 6.0 K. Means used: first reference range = 2.07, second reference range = 2.09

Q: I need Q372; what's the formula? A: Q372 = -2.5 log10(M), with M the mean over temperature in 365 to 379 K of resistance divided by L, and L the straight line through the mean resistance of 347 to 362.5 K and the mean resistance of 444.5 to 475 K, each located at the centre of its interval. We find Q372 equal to 0.06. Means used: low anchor 2.36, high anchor 1.29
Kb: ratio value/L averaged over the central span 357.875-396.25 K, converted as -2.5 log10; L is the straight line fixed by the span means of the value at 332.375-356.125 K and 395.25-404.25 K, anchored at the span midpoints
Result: 0.23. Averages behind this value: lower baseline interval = 2.49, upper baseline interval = 2.11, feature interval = 1.83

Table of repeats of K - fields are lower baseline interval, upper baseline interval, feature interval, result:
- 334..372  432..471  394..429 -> -4.3 K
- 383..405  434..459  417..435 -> -4.9 K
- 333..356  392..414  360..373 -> 0.1 K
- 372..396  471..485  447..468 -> 4.1 K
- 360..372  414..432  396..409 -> 0.6 K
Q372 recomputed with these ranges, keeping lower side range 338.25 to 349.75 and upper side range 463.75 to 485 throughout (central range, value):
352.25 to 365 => 0.04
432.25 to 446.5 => -0.13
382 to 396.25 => 0.38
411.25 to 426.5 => -0.11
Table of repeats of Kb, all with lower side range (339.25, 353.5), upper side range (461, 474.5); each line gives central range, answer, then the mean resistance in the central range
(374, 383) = 0.435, 1.47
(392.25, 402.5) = -0.043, 2.08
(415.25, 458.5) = -0.141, 1.83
